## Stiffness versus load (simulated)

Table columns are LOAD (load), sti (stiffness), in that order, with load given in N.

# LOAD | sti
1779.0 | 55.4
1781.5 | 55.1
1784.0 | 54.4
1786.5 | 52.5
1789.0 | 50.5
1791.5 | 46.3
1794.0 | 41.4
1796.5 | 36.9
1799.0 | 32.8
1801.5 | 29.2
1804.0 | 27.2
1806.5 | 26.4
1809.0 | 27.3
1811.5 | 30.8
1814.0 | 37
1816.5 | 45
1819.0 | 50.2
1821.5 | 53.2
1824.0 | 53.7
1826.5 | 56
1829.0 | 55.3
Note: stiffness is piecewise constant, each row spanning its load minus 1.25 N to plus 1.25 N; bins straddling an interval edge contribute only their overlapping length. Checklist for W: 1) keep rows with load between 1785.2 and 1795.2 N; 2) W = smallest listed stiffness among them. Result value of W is 41.4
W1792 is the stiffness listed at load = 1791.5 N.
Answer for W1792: 46.3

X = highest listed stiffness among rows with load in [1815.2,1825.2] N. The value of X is 53.7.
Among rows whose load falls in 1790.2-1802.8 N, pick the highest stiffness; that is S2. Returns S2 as 46.3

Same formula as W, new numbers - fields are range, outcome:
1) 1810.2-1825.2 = 30.8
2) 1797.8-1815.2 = 26.4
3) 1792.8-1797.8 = 36.9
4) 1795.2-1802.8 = 29.2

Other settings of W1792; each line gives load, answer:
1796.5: 36.9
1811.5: 30.8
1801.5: 29.2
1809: 27.3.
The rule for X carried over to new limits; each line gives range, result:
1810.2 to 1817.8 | 45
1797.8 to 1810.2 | 32.8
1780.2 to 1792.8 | 55.1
